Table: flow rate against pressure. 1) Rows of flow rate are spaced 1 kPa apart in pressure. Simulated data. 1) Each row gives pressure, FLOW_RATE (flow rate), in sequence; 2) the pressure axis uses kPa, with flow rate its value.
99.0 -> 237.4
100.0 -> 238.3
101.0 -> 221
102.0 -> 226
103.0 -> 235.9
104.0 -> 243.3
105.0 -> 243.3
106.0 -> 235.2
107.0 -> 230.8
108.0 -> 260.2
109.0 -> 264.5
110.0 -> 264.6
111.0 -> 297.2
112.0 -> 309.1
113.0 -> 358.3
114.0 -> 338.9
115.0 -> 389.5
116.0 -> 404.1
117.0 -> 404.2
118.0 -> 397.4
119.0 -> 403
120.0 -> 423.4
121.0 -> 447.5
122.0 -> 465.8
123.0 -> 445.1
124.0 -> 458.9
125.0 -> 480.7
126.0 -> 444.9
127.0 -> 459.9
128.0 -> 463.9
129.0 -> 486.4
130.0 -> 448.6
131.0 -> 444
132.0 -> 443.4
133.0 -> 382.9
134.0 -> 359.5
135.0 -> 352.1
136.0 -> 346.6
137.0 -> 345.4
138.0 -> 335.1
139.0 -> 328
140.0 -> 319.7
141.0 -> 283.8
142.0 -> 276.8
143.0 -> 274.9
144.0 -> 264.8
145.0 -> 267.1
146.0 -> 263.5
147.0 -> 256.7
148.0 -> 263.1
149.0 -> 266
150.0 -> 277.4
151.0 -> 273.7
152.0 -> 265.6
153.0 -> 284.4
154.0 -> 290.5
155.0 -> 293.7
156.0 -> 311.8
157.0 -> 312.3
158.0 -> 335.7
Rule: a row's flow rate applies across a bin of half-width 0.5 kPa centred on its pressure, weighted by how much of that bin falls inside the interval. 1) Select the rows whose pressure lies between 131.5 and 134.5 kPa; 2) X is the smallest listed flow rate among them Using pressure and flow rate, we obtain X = 359.5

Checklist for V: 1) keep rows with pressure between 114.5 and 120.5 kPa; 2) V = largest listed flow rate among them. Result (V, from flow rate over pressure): 423.4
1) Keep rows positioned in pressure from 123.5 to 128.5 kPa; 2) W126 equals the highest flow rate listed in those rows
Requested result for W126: 480.7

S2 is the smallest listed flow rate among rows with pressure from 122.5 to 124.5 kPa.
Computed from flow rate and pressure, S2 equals 445.1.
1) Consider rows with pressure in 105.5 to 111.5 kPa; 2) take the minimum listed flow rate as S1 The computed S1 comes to 230.8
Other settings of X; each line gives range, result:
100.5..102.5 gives 221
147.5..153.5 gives 263.1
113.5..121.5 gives 338.9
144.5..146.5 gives 263.5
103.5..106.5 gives 235.2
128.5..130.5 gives 448.6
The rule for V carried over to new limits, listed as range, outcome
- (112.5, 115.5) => 389.5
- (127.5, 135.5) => 486.4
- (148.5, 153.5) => 284.4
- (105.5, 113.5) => 358.3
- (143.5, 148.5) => 267.1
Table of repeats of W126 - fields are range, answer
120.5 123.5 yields 465.8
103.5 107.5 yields 243.3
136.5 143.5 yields 345.4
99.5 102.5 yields 238.3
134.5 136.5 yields 352.1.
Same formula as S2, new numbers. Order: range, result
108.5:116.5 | 264.5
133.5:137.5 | 345.4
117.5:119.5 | 397.4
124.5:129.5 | 444.9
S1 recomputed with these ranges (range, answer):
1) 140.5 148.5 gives 256.7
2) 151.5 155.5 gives 265.6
